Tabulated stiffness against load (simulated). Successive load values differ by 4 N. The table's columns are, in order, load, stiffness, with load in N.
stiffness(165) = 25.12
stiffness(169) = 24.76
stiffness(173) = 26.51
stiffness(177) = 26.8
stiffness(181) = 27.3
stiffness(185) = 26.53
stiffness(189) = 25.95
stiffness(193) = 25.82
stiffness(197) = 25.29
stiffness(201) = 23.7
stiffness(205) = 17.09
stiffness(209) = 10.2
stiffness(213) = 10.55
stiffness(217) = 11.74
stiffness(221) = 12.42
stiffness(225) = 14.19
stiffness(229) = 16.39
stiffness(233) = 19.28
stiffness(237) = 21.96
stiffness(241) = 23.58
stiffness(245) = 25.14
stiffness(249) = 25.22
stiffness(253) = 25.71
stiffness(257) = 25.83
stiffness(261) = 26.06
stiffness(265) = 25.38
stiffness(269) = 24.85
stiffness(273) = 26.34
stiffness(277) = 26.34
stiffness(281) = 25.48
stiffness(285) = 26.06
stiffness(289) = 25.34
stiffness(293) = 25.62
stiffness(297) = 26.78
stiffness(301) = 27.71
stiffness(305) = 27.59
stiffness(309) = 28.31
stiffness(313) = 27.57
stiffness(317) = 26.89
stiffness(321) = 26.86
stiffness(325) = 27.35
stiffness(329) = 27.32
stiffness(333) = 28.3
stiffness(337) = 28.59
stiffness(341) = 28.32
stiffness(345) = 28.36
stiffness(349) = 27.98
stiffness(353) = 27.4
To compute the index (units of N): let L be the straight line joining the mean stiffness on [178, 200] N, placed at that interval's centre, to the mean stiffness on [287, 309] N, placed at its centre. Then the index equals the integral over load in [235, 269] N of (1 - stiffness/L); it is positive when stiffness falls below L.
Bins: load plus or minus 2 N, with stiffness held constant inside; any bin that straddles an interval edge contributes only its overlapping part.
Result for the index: 2.08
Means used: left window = 26.1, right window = 26.8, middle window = 24.9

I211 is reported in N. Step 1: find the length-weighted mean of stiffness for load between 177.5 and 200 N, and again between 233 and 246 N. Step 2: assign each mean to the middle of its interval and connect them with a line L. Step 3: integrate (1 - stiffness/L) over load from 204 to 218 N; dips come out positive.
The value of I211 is 7.1 N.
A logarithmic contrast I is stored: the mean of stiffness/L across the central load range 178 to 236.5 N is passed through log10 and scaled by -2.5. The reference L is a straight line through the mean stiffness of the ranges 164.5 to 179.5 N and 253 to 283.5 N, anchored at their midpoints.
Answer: 0.32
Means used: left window 25.9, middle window 19.2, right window 25.8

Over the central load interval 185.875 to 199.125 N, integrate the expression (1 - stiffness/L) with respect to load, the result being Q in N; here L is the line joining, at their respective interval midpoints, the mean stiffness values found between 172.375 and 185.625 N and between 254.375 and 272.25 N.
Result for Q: 0.45 N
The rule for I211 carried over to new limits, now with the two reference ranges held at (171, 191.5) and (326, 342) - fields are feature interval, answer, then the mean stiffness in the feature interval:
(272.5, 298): 1.5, 25.9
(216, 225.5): 5.0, 12.7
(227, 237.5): 3.2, 18.8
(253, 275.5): 1.4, 25.7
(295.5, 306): 0.1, 27.4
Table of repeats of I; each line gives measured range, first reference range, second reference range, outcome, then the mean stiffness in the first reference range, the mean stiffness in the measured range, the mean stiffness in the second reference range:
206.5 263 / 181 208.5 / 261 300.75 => 0.28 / 23.5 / 19.1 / 25.9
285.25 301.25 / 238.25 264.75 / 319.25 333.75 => 0.01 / 25.2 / 26.2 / 27.4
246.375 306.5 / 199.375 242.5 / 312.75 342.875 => -0.18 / 16.3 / 26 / 27.7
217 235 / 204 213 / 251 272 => 0.12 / 12.6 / 15.1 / 25.6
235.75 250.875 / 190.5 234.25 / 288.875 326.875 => -0.18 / 17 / 24.1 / 27.1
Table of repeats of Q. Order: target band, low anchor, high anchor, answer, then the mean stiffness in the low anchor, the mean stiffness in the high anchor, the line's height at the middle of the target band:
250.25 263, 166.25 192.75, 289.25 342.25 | 0.51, 26.2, 27.4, 26.9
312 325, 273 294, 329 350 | 0.11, 25.8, 28.2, 27.3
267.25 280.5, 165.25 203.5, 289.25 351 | 0.53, 25.7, 27.5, 26.9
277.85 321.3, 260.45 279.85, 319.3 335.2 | -0.13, 25.8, 27.5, 26.6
